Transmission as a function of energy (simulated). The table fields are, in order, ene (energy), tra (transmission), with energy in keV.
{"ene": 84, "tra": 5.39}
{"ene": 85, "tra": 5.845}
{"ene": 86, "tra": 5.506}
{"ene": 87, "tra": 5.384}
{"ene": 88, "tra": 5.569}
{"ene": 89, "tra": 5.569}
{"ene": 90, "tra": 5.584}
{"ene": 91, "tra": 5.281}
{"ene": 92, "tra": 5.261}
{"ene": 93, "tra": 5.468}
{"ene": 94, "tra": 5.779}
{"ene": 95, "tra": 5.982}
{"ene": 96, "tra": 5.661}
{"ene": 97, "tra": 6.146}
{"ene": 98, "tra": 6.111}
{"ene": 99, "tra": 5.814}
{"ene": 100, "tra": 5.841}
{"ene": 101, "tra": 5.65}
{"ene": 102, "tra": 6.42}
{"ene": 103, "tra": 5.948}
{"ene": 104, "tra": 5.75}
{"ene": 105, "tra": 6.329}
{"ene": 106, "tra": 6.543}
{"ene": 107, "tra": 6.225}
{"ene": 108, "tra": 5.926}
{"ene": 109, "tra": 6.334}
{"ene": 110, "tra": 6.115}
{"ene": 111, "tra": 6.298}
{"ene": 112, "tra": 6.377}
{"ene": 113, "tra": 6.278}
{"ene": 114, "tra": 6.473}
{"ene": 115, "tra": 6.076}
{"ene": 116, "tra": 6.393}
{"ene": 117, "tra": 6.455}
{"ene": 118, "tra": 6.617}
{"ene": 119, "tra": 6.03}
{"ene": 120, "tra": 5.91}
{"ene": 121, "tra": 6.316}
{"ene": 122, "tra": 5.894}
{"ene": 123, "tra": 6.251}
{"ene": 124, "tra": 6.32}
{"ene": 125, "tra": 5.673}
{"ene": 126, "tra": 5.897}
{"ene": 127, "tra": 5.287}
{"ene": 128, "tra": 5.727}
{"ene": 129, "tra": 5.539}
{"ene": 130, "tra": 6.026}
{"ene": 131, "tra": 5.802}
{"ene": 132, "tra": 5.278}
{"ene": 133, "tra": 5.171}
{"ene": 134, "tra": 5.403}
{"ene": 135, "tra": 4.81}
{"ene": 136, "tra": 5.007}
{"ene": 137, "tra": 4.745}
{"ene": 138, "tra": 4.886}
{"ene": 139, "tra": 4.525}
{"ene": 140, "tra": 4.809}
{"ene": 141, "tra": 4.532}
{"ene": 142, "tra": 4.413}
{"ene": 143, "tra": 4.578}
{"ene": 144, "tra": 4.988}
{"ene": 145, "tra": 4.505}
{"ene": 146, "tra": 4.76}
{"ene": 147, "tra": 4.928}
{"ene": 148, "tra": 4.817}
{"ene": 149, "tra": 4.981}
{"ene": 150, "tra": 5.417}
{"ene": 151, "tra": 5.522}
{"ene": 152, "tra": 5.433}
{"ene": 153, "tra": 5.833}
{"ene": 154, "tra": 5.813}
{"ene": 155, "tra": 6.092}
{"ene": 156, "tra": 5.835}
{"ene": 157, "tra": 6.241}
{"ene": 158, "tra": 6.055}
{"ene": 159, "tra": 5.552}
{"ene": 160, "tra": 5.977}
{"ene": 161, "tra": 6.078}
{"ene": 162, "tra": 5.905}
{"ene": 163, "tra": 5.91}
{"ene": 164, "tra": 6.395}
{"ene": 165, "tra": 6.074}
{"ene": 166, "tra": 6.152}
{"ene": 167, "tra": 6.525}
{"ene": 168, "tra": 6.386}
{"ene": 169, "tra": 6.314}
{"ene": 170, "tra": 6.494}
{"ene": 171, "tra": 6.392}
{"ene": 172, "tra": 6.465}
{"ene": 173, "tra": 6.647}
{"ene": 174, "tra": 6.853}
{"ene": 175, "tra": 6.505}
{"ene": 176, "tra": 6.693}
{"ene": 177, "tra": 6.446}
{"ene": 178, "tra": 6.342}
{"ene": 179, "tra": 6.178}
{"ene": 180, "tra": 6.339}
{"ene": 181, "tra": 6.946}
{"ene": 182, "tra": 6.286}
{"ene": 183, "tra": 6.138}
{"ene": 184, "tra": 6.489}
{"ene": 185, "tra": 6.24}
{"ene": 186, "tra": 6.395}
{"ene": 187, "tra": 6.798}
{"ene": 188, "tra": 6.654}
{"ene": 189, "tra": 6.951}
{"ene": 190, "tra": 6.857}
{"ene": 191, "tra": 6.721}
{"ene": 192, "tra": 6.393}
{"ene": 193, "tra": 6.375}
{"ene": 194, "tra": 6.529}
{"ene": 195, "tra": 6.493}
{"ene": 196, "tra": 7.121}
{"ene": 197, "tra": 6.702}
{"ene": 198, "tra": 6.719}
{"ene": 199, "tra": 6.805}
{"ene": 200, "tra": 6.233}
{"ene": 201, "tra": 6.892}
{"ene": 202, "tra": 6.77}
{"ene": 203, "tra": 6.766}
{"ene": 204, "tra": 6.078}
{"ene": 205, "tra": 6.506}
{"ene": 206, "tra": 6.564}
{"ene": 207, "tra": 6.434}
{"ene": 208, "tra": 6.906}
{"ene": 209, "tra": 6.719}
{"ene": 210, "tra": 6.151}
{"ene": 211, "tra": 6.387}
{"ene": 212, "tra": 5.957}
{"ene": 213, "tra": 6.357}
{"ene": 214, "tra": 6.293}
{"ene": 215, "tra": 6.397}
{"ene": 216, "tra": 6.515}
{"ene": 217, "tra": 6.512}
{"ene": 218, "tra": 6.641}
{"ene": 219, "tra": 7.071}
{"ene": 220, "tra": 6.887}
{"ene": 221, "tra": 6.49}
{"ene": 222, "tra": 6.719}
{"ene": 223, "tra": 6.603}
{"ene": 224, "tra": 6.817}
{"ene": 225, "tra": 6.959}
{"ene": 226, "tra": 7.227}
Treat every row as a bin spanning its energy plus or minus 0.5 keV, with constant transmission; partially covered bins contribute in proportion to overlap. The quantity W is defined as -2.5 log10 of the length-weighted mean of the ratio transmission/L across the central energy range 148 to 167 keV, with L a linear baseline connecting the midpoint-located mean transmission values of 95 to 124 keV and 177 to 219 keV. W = 0.09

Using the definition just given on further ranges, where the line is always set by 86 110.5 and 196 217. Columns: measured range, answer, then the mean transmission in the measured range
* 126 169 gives 0.13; 5.46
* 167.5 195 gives -0.02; 6.51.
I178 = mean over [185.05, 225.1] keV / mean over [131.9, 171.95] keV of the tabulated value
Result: 1.2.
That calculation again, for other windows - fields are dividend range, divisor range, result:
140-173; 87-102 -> 0.99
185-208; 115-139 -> 1.16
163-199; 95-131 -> 1.07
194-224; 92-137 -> 1.11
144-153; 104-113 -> 0.82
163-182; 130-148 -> 1.31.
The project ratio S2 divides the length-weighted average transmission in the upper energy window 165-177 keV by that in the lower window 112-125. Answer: 1.0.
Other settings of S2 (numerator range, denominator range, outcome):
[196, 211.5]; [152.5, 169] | 1.09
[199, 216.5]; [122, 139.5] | 1.19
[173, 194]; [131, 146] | 1.34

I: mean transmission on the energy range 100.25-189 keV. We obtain 5.9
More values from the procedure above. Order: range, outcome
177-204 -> 6.57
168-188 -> 6.47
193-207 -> 6.61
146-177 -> 6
